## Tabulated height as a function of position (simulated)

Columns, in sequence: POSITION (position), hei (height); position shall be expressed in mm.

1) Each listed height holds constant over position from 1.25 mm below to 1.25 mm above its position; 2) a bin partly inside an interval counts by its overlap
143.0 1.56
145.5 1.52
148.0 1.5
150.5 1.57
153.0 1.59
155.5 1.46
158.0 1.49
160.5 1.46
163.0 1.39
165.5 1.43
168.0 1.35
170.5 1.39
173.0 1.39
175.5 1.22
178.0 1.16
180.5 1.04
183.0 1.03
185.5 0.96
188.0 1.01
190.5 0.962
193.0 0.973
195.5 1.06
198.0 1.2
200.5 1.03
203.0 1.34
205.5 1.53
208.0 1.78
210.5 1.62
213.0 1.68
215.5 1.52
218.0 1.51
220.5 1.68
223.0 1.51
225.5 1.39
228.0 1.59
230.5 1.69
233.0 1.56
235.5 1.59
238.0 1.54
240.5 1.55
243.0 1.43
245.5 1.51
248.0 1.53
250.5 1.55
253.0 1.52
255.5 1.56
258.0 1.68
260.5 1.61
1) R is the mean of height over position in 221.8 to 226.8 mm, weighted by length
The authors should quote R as 1.45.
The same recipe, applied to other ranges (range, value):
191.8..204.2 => 1.12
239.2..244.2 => 1.49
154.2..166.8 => 1.45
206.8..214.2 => 1.69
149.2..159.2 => 1.53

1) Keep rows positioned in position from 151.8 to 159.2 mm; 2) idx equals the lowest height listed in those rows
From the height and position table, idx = 1.46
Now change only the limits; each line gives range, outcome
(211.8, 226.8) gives 1.39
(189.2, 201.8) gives 0.962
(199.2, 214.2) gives 1.03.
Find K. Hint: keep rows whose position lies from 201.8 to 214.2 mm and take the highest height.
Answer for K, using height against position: 1.78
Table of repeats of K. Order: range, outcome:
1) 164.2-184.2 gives 1.43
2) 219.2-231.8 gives 1.69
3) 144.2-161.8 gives 1.59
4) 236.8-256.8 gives 1.56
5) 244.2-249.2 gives 1.53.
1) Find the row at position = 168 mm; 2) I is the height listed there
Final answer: 1.35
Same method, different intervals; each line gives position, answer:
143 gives 1.56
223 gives 1.51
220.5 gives 1.68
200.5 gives 1.03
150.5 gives 1.57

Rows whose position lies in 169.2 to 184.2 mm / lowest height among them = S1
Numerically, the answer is 1.03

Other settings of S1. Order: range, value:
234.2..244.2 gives 1.43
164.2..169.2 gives 1.35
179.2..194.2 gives 0.96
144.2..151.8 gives 1.5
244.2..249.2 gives 1.51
